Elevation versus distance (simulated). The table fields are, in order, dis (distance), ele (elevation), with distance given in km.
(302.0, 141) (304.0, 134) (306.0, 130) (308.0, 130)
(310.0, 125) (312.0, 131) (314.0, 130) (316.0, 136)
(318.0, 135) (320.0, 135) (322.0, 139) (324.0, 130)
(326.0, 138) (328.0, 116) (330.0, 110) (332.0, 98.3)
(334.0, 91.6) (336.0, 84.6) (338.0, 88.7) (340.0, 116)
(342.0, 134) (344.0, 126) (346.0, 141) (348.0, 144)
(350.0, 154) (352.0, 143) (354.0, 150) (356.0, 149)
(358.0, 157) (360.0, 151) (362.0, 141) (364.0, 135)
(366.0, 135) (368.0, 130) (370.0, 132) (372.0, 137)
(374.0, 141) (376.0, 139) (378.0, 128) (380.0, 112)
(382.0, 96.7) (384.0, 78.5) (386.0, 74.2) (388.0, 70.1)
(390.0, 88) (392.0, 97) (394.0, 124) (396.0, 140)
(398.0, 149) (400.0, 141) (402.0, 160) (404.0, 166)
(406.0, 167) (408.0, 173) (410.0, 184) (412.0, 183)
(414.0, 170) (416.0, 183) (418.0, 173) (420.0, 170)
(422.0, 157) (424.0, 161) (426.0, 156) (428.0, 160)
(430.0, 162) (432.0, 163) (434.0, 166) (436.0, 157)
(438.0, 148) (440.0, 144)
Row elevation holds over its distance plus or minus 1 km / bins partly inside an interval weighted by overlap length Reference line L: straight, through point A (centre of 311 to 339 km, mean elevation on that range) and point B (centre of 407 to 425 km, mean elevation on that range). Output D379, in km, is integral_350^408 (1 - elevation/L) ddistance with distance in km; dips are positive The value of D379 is 7.3 km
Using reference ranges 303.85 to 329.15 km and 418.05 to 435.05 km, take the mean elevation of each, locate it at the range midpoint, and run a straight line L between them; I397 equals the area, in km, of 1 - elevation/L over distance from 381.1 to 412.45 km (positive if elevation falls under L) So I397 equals 5.0 km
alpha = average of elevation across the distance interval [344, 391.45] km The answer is 127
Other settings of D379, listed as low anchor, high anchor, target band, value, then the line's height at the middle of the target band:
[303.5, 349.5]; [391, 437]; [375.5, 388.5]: 4.1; 146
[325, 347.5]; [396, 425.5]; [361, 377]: 0.0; 137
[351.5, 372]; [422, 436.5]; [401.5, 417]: -1.9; 155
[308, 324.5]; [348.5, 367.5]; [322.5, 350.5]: 4.0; 139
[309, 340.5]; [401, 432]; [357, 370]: -0.1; 140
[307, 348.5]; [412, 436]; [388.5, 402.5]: 2.6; 153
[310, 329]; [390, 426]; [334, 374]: 2.4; 142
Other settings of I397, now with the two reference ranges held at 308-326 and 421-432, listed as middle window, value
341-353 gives 0.0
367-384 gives 2.6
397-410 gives -0.6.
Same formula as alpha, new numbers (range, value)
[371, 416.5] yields 134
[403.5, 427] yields 170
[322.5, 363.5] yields 128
